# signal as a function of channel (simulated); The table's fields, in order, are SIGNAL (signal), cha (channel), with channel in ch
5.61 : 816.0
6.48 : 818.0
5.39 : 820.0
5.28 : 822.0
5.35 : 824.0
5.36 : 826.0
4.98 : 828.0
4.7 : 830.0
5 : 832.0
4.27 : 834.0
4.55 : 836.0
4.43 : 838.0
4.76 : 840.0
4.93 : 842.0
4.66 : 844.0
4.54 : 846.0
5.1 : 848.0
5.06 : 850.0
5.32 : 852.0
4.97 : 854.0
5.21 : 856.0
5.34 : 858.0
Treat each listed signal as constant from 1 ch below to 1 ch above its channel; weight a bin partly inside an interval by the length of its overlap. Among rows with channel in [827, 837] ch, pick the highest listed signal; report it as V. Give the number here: 5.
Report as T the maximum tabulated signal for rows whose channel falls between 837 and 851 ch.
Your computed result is 5.1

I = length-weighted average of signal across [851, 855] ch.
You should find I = 5.14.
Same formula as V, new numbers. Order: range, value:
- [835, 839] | 4.55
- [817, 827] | 6.48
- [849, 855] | 5.32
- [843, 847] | 4.66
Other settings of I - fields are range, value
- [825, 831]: 5.01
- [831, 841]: 4.6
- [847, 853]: 5.16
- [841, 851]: 4.86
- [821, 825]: 5.31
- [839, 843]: 4.84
